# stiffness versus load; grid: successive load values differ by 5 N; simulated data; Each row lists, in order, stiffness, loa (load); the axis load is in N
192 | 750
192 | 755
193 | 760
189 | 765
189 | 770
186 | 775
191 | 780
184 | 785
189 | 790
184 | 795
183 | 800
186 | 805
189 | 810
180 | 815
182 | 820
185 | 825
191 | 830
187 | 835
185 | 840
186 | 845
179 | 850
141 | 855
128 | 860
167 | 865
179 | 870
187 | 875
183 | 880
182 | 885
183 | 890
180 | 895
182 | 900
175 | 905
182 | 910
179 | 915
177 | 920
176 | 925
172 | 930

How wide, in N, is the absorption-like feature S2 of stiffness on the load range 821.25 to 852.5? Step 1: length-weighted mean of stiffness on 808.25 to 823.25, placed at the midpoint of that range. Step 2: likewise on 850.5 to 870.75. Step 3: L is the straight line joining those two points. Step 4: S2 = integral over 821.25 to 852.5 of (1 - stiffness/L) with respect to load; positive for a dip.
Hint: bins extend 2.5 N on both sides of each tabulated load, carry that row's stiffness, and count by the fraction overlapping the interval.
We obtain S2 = -2.9 N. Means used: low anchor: 183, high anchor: 154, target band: 185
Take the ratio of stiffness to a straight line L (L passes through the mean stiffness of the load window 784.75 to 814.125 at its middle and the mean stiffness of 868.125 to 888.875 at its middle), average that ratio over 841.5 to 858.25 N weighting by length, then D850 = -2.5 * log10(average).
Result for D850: 0.10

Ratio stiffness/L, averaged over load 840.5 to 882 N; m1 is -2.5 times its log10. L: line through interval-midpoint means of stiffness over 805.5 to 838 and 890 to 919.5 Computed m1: 0.08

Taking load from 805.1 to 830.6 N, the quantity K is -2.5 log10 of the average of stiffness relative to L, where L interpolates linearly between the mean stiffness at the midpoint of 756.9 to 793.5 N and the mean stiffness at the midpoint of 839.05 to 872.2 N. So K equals -0.05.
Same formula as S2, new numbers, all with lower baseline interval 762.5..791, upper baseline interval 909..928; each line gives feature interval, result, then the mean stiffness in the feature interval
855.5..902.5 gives 2.0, 173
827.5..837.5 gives -0.3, 189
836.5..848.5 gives -0.1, 185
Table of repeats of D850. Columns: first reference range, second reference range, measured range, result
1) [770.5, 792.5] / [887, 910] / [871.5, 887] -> -0.01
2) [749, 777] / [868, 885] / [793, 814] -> 0.01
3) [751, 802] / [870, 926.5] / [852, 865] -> 0.27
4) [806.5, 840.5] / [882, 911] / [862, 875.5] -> 0.05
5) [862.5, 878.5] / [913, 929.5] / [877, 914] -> -0.02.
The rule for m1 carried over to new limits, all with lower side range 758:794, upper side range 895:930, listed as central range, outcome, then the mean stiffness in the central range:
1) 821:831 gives -0.01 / 187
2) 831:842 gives -0.02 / 187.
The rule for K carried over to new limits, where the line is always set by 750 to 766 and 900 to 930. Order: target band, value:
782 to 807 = 0.018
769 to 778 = 0.016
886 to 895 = -0.013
